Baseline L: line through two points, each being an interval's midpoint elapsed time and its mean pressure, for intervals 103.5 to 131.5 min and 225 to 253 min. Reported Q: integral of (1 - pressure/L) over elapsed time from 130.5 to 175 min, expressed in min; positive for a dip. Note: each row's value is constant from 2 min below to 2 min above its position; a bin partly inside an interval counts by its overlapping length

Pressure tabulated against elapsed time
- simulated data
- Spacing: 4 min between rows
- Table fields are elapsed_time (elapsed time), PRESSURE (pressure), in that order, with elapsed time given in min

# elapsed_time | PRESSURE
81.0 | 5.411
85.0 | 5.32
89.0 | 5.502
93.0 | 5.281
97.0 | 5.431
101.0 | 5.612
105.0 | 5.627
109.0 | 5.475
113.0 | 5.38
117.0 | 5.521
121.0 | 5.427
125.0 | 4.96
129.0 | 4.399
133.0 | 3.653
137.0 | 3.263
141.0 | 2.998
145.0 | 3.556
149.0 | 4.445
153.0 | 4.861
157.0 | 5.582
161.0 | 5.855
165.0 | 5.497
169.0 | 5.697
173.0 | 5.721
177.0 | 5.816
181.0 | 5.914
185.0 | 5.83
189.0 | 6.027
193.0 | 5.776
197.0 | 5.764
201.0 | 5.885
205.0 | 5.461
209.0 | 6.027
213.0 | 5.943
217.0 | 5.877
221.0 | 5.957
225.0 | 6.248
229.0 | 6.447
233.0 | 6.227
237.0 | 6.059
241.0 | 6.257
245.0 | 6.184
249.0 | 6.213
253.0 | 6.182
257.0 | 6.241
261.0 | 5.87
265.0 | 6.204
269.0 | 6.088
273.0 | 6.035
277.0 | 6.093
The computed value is 7.14 min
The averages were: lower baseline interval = 5.22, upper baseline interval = 6.23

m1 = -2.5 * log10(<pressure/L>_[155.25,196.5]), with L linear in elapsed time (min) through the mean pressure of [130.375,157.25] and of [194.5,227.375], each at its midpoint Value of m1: -0.19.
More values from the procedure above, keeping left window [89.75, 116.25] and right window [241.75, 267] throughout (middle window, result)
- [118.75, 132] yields 0.152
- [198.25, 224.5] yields 0.015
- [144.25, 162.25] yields 0.163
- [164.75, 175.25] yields 0.020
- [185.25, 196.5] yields -0.001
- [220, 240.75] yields -0.028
